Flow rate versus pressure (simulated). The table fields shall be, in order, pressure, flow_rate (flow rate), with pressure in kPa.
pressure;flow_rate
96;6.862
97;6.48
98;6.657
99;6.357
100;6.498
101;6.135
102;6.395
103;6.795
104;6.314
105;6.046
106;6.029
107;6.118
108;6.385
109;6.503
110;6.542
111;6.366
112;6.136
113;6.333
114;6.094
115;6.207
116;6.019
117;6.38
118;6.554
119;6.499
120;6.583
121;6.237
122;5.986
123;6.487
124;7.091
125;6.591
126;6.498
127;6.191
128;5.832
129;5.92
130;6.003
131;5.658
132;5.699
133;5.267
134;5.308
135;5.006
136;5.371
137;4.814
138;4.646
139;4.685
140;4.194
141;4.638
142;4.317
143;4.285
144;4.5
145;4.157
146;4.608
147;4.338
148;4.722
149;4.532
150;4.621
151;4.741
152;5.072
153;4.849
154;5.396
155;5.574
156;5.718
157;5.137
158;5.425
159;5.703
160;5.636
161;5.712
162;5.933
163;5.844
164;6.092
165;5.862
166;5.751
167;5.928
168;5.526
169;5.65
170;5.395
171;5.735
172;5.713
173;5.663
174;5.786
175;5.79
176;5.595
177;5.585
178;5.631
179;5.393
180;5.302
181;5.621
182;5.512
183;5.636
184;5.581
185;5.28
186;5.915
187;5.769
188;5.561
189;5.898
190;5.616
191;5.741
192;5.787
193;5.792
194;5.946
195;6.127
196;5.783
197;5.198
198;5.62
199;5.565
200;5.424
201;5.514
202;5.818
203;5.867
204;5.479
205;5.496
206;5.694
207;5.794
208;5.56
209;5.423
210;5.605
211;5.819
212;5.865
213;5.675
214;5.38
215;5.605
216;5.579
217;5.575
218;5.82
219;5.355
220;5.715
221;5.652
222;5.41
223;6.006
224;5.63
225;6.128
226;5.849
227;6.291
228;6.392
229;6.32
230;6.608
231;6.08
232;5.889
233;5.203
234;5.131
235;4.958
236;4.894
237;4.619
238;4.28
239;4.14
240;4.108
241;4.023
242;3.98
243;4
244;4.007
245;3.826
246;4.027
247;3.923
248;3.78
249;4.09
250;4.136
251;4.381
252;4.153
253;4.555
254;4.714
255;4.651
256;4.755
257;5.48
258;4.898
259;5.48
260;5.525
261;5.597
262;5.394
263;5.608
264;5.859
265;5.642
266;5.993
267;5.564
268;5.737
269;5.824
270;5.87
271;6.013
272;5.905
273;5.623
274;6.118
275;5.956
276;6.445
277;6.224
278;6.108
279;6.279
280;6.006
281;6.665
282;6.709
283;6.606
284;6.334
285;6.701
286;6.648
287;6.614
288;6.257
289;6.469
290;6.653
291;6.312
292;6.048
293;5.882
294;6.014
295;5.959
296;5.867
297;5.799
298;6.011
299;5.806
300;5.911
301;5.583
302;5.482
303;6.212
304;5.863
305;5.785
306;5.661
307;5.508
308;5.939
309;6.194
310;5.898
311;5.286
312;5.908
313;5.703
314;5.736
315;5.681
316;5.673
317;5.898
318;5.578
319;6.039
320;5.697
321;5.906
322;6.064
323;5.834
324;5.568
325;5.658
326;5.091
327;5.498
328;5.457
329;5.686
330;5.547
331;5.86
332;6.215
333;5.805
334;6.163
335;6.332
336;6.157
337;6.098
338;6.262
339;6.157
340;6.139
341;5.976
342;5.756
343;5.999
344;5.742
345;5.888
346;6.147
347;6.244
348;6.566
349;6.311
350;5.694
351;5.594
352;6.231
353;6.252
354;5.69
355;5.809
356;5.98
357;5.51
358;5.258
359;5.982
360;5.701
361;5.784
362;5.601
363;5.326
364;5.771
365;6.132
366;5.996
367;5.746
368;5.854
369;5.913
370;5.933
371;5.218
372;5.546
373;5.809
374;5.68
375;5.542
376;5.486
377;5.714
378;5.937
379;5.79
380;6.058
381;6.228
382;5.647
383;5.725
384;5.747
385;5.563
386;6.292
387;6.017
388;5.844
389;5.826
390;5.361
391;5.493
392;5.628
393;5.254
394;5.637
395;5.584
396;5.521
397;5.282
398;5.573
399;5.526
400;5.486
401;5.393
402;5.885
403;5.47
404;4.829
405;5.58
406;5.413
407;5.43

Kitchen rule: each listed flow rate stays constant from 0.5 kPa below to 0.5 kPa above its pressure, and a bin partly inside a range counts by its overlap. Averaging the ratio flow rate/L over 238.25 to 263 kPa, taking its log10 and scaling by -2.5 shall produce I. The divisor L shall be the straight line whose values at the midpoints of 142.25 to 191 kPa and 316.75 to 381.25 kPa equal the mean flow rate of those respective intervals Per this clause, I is 0.24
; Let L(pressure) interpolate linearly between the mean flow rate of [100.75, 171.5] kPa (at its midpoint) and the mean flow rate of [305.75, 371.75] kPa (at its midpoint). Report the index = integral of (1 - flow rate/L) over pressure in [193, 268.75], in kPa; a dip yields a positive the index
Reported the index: 6.0 kPa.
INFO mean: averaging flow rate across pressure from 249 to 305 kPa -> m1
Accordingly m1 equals 5.78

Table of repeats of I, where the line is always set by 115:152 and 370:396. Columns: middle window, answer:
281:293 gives -0.16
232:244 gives 0.22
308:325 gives -0.03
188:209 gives -0.04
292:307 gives -0.04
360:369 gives -0.02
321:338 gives -0.04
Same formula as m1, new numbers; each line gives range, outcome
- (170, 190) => 5.62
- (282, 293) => 6.45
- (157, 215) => 5.66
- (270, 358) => 5.97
